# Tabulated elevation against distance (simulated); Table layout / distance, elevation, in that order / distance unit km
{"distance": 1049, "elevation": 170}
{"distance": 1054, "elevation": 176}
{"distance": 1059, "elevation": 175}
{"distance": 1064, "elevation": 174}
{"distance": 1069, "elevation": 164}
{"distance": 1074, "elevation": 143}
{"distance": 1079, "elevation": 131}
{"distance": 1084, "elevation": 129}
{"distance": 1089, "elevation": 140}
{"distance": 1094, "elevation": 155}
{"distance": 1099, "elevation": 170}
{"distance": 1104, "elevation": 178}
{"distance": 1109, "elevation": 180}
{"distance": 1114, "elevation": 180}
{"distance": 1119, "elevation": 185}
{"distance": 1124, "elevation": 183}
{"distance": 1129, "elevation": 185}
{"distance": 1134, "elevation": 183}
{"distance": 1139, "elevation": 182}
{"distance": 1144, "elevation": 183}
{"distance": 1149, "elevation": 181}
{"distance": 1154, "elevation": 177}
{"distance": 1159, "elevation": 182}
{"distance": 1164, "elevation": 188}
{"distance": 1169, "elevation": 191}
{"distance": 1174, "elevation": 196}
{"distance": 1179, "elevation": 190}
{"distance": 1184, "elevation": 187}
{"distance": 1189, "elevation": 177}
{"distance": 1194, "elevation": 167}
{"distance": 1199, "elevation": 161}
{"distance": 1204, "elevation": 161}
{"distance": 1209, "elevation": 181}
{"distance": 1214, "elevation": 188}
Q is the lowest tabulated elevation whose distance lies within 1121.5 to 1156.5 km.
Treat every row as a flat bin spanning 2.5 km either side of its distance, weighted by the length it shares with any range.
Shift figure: 177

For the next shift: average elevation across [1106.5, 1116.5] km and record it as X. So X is 180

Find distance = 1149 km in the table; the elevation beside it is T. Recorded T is 181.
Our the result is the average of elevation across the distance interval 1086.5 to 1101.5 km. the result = 155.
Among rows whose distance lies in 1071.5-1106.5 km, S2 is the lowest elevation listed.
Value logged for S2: 129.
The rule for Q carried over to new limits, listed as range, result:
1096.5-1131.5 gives 170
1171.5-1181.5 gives 190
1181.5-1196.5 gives 167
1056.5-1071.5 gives 164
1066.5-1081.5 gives 131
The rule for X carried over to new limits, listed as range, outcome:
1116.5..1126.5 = 184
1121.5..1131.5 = 184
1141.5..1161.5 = 181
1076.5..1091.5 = 133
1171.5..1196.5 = 183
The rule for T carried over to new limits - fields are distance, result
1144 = 183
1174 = 196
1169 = 191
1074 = 143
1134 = 183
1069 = 164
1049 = 170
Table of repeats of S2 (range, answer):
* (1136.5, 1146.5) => 182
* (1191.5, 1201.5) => 161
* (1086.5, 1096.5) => 140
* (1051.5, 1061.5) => 175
